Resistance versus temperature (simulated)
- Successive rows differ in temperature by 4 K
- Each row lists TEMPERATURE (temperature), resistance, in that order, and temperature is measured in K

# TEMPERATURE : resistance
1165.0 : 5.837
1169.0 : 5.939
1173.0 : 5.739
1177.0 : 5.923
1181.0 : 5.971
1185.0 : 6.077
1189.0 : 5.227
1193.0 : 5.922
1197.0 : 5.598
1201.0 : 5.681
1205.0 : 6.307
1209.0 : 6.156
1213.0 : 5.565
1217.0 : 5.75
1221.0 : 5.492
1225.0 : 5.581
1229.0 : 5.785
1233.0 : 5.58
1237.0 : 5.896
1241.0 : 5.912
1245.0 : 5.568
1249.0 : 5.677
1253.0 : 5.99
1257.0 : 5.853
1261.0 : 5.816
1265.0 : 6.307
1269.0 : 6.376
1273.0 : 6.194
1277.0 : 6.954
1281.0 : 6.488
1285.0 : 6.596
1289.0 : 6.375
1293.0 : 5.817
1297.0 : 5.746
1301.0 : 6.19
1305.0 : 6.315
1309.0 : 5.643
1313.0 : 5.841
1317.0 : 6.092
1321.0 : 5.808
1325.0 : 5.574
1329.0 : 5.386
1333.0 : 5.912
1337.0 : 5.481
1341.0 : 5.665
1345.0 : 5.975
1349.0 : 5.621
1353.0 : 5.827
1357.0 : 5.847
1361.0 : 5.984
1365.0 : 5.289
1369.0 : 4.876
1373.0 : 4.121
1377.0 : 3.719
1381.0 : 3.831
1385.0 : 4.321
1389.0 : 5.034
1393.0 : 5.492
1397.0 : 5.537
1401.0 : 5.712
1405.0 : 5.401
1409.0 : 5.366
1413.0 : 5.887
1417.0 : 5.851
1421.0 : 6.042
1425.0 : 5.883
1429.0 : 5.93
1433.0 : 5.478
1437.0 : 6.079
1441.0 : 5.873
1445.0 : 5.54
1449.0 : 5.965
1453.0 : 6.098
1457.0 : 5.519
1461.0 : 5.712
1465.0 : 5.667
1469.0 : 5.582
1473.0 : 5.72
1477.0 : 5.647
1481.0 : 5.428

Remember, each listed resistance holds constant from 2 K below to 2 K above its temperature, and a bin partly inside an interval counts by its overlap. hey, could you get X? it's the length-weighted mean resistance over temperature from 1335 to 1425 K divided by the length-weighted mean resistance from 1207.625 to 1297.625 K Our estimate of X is 0.89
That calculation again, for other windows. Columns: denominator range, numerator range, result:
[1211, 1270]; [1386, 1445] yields 0.98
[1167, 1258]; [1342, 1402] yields 0.89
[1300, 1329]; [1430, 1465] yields 0.98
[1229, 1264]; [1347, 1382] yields 0.87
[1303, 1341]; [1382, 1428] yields 0.95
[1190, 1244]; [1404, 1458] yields 1.00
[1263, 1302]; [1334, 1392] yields 0.81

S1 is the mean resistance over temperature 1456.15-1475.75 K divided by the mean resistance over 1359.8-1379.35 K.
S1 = 1.2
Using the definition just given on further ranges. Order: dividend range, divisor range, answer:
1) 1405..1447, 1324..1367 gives 1.01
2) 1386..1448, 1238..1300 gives 0.93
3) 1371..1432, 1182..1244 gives 0.90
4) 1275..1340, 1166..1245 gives 1.04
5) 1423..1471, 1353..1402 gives 1.16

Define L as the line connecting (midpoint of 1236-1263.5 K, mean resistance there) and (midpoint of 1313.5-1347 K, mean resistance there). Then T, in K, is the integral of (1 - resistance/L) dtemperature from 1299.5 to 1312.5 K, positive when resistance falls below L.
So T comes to -0.6 K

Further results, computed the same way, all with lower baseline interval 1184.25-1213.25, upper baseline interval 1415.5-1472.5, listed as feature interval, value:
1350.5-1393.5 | 6.5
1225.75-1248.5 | 0.3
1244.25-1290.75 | -3.1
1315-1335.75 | 0.2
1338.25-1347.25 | 0.0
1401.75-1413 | 0.6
